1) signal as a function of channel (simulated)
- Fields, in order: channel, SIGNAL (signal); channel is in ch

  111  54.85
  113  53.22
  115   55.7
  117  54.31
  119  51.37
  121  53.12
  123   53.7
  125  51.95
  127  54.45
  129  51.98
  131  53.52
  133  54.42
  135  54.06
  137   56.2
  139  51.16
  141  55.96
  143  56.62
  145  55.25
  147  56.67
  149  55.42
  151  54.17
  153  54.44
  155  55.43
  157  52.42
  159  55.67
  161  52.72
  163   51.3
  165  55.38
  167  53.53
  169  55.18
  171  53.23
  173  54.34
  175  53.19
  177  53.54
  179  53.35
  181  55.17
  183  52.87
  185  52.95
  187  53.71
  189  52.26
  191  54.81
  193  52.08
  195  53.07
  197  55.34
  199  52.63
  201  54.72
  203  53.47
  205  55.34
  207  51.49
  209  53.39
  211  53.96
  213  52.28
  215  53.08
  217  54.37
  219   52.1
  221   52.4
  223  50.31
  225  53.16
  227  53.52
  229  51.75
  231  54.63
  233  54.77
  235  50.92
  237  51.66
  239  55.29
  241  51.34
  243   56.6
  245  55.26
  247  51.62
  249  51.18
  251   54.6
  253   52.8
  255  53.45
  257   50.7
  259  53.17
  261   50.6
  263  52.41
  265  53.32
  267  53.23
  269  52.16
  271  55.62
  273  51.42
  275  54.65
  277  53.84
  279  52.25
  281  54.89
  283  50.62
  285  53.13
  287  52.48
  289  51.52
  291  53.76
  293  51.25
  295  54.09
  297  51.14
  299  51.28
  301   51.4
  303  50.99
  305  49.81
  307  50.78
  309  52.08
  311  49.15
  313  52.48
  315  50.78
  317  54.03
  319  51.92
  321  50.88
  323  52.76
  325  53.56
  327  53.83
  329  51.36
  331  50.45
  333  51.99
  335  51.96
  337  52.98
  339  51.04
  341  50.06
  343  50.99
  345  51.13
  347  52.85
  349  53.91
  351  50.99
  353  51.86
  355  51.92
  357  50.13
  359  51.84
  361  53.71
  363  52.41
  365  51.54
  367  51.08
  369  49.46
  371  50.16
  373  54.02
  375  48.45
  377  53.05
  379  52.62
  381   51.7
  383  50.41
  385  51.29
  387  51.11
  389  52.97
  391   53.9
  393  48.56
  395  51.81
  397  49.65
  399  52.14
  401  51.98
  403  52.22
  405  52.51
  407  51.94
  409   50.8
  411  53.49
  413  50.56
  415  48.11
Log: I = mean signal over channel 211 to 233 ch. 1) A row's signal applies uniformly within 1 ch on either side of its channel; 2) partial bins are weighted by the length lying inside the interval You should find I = 52.9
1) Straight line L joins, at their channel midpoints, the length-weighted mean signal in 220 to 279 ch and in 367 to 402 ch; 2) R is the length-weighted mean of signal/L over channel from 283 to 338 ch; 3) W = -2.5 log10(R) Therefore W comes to 0.01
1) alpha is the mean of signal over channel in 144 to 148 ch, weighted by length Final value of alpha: 56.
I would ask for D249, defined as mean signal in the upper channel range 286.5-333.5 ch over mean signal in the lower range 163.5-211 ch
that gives 0.97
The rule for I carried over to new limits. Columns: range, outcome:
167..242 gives 53.3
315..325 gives 52.4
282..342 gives 51.8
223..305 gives 52.7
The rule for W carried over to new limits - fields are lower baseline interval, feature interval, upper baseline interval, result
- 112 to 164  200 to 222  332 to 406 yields -0.001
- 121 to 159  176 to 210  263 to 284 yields 0.007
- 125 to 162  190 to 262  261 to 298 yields 0.007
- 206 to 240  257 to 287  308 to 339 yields -0.009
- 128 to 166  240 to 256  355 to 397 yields -0.005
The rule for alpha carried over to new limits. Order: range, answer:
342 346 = 51.1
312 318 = 52.4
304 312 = 50.5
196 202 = 54.2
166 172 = 54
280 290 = 52.5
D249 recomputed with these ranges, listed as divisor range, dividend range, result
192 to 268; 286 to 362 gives 0.98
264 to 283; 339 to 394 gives 0.97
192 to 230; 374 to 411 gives 0.97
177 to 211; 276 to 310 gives 0.97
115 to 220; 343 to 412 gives 0.96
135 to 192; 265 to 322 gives 0.96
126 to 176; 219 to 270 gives 0.97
